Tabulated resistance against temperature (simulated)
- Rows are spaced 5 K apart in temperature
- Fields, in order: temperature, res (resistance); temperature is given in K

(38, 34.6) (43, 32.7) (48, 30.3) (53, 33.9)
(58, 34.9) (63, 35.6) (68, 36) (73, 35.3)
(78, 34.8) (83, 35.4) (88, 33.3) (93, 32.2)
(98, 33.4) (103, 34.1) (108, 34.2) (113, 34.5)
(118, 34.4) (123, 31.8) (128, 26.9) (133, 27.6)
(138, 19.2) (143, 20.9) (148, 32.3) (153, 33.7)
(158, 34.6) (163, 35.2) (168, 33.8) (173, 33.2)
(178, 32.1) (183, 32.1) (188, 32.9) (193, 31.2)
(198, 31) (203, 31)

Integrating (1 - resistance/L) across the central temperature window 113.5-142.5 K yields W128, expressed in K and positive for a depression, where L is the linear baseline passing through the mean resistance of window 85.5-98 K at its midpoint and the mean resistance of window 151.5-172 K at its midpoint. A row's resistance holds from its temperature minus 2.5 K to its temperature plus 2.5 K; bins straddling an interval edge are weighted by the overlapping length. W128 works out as 4.9 K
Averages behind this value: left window 32.9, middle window 27.9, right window 34.3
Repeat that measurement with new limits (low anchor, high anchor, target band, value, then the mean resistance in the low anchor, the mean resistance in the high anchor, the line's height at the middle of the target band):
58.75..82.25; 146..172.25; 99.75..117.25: 0.25 K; 35.4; 33.9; 34.7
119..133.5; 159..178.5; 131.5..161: 3.23 K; 29.5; 33.8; 31.5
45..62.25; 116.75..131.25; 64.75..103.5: -2.70 K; 33.3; 30.6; 32.1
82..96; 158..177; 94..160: 6.07 K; 33.4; 34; 33.7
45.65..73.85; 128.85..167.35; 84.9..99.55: -0.28 K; 34.3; 29.2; 32.4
